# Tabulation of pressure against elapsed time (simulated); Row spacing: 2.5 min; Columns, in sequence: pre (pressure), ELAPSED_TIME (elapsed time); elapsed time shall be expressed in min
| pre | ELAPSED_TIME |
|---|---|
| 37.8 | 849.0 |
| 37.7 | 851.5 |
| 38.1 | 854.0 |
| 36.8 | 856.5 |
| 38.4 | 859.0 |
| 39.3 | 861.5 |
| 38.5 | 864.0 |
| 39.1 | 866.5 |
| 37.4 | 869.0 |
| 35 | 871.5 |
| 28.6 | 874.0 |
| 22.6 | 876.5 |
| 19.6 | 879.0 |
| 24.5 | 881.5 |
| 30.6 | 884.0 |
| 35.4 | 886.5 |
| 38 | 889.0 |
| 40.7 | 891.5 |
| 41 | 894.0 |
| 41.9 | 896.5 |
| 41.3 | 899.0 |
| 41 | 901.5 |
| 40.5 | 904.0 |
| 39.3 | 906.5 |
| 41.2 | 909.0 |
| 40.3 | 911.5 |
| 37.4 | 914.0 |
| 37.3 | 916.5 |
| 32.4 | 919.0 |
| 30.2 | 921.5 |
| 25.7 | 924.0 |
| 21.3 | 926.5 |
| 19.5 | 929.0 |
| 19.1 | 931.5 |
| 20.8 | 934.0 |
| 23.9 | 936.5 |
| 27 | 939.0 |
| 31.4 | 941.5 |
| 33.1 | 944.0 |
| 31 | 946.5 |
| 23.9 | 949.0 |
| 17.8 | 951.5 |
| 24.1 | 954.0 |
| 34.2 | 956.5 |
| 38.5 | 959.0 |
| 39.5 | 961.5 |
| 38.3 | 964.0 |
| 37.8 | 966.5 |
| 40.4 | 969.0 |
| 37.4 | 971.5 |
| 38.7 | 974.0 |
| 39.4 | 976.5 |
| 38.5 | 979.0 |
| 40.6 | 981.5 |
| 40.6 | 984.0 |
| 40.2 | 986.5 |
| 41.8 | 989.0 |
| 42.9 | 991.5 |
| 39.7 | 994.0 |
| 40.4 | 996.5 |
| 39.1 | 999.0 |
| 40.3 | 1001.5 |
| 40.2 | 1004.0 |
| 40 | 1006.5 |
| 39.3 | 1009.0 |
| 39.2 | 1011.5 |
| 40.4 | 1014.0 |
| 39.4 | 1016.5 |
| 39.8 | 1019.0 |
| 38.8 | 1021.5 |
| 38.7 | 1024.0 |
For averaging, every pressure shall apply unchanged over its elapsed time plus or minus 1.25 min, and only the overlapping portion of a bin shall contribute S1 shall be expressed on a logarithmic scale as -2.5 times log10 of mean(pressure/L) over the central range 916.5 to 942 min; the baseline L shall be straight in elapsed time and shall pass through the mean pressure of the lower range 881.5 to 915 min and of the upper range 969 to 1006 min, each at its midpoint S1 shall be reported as 0.46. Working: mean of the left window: 38.6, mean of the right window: 40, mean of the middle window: 25.5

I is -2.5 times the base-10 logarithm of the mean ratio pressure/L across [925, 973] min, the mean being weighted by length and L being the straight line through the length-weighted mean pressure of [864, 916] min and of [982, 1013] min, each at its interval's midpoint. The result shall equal 0.29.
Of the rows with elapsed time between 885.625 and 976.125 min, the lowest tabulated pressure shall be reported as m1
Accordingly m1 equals 17.8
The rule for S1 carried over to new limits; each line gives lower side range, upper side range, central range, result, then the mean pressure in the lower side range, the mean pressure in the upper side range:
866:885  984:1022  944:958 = 0.30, 29.3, 40.1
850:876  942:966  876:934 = 0.04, 36.5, 31.4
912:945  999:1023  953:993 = -0.12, 27.9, 39.7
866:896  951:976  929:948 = 0.30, 32.8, 35.3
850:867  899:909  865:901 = 0.16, 38.2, 40.5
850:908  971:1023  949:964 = 0.24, 35.9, 39.9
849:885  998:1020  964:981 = -0.02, 33.5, 39.8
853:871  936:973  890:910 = -0.15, 38.1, 32.1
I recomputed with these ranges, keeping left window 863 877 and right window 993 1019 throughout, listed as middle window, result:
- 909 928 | 0.112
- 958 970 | -0.024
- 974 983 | -0.022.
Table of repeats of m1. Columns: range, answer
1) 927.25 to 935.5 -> 19.1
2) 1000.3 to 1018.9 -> 39.2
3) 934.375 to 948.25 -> 23.9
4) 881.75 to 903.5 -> 30.6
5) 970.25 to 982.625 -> 37.4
